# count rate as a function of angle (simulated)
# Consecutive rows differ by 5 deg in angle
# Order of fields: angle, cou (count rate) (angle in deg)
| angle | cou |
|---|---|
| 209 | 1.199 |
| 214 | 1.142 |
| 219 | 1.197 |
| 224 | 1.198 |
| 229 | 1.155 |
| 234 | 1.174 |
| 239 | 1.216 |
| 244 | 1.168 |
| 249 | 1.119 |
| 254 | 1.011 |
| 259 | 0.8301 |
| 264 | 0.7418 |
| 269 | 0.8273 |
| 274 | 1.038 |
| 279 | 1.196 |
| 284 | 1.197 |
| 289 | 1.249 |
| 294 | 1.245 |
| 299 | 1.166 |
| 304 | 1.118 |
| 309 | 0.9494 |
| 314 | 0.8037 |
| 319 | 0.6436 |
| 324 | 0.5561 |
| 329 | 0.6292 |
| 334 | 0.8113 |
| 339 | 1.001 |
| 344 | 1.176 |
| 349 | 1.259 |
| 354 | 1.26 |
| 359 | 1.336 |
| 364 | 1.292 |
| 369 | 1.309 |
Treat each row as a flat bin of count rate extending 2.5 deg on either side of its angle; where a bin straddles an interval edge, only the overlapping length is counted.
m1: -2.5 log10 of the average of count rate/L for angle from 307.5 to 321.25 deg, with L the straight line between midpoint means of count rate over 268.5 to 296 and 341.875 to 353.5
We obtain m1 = 0.44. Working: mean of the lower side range 1.14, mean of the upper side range 1.23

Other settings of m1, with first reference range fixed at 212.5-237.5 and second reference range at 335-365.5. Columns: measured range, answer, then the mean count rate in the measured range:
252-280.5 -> 0.26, 0.931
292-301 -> -0.02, 1.21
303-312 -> 0.18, 1.01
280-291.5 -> -0.03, 1.22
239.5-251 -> 0.02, 1.16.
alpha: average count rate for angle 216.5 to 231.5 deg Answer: 1.18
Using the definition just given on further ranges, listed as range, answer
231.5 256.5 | 1.14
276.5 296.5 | 1.22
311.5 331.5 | 0.658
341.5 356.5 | 1.23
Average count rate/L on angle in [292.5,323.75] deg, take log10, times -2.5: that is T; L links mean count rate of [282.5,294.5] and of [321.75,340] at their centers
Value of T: 0.07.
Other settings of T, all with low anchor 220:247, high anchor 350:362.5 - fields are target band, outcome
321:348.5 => 0.43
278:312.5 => 0.08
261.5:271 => 0.48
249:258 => 0.19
